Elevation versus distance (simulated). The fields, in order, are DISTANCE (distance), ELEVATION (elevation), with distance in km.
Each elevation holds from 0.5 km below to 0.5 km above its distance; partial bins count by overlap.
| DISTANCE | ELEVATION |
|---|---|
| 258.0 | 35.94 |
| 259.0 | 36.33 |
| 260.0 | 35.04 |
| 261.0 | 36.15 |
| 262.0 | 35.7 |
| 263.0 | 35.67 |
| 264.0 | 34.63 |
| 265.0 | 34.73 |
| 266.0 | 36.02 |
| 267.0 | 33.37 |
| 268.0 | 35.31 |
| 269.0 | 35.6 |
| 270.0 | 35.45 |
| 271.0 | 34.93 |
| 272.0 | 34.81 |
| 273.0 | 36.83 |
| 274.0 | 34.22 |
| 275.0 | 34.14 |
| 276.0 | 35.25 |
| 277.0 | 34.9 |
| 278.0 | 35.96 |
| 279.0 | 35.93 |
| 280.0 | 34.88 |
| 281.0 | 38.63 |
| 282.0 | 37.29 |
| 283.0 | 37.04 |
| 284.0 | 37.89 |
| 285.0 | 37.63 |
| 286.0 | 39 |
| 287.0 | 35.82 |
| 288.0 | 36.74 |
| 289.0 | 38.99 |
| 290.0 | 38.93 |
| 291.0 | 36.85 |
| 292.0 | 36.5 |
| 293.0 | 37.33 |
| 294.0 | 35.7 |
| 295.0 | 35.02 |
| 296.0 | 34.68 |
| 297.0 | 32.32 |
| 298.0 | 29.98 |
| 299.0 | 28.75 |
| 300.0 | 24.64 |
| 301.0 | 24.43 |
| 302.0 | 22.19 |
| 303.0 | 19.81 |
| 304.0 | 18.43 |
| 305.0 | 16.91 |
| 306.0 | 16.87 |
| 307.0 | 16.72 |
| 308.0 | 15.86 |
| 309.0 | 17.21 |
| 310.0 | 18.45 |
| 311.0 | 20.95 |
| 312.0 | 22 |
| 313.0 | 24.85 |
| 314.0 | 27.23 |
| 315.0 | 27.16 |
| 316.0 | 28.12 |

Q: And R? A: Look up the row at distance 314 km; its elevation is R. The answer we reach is 27.23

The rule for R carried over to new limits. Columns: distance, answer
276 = 35.25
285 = 37.63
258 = 35.94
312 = 22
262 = 35.7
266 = 36.02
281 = 38.63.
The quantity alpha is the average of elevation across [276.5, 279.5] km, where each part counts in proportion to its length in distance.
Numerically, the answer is 35.6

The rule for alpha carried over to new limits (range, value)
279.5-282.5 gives 36.9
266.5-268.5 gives 34.3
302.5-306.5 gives 18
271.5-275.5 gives 35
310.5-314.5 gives 23.8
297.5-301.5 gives 27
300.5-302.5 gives 23.3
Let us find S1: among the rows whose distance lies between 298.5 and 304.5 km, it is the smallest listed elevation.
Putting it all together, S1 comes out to 18.43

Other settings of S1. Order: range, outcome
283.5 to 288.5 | 35.82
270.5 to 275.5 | 34.14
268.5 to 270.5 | 35.45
